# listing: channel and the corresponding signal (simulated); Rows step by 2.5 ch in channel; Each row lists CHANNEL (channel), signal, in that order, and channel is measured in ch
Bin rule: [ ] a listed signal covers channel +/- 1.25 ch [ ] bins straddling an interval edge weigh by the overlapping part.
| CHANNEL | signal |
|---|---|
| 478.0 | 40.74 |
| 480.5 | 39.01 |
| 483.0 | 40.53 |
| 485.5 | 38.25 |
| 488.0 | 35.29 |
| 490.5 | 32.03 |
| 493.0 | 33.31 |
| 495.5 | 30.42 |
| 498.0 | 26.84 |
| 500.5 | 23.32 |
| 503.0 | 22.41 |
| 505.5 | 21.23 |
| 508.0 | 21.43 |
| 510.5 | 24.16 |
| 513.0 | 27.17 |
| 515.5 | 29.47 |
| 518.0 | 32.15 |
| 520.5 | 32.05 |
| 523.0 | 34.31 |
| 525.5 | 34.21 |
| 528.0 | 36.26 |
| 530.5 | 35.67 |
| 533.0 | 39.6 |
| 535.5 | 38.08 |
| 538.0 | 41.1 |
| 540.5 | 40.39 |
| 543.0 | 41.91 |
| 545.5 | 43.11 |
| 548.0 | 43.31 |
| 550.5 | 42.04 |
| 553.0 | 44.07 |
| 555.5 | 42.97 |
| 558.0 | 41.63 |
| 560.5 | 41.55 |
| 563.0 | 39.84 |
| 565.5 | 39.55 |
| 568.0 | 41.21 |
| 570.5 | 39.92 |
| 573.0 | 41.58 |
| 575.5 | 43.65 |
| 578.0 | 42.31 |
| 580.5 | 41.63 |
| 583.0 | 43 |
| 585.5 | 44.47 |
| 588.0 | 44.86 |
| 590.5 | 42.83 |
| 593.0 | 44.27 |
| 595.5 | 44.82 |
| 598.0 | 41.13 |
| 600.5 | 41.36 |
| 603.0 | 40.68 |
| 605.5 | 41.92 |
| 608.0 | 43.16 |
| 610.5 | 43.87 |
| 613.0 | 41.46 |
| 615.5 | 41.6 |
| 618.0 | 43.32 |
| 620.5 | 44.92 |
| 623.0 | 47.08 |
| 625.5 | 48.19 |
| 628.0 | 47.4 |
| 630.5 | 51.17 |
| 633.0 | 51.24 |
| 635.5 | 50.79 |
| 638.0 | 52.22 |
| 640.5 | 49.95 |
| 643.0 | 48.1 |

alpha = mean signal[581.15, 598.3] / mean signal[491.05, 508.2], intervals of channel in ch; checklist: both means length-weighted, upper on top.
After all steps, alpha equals 1.68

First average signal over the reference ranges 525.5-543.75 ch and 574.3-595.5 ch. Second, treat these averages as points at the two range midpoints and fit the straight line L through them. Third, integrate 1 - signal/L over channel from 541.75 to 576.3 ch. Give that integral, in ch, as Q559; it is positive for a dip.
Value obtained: -0.8 ch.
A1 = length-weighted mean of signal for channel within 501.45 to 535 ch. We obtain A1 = 30.1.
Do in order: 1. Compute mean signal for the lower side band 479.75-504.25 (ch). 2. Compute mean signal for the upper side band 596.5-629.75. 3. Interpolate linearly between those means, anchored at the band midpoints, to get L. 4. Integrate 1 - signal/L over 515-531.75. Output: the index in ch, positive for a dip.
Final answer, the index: 0.7 ch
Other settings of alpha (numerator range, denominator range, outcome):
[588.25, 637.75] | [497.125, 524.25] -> 1.68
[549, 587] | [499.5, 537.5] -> 1.38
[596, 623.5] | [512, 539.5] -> 1.23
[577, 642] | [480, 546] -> 1.37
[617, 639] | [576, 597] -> 1.11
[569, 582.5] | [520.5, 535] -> 1.17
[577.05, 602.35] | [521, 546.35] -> 1.13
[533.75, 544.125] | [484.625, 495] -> 1.18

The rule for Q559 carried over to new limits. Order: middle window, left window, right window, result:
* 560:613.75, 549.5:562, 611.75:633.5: 2.28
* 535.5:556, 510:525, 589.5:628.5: -4.53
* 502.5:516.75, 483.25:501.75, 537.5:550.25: 4.40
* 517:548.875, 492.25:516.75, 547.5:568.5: -3.24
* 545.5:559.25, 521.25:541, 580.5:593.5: -1.11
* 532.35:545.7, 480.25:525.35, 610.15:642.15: -2.05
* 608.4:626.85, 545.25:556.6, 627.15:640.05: 1.83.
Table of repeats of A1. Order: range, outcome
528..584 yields 41.2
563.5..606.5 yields 42.3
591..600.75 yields 43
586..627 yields 43.5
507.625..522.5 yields 28.4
